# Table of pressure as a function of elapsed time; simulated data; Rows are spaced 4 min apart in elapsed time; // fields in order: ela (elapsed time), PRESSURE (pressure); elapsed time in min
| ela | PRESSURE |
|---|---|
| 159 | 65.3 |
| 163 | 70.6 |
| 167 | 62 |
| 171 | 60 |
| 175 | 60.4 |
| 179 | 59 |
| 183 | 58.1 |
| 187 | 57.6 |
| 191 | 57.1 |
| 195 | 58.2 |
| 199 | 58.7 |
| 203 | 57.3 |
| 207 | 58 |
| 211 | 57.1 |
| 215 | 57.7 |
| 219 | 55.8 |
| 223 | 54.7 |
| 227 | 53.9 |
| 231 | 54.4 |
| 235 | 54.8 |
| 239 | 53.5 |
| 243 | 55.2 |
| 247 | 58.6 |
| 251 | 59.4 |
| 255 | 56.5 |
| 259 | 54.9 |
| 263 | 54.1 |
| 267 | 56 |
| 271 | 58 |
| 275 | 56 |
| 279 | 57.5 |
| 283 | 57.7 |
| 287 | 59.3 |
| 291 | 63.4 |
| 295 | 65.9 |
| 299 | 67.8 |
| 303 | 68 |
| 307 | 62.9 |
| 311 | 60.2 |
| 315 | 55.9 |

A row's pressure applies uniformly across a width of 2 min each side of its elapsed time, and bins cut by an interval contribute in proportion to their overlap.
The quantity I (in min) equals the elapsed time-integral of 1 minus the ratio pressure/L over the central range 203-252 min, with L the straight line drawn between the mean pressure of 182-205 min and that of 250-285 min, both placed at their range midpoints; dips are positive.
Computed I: 1.0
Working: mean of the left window 57.8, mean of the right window 56.6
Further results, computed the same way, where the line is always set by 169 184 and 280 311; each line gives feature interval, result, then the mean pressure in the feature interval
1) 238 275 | 3.37 min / 56.3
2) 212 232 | 1.79 min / 55.4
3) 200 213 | 0.61 min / 57.6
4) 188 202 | 0.49 min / 57.9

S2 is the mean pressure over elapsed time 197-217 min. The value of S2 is 57.8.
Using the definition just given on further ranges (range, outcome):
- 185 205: 57.8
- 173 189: 58.8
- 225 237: 54.4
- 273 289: 57.6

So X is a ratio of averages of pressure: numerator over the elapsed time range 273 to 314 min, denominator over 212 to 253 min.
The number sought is 1.11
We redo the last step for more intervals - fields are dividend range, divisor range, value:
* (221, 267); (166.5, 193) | 0.94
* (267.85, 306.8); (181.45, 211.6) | 1.06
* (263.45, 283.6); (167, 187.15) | 0.95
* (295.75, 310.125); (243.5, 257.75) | 1.14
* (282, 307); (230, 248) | 1.16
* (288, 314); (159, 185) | 1.04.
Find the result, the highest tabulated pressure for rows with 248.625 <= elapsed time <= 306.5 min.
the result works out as 68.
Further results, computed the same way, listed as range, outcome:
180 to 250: 58.7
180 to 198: 58.2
